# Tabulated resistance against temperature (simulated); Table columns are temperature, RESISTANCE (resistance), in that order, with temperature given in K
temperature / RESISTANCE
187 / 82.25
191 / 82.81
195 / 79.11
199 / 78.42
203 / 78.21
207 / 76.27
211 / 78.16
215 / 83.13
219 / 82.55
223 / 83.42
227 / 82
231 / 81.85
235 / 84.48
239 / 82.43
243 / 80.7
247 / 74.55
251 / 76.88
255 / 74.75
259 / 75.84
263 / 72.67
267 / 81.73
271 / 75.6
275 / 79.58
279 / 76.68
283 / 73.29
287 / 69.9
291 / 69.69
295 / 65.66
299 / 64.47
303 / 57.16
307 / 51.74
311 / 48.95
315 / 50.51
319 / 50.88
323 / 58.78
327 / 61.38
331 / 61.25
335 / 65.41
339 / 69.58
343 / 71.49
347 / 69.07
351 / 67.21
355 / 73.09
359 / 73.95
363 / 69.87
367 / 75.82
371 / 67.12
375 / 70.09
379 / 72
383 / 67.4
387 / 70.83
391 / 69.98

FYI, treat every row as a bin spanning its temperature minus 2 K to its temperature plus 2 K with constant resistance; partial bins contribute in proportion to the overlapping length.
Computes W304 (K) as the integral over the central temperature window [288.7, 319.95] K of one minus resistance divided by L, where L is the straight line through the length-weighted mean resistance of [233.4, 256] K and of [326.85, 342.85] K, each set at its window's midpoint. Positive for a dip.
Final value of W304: 5.6 K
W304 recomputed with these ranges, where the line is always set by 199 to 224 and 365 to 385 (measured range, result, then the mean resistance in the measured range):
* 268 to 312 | 4.76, 67.4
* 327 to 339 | 1.46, 64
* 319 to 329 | 2.07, 58.2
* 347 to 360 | 0.16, 70.9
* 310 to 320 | 3.22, 50.2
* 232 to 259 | -0.27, 78.8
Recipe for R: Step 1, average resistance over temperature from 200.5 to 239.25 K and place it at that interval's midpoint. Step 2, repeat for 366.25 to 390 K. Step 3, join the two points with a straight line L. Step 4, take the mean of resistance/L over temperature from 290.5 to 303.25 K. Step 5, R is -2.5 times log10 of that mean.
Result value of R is 0.17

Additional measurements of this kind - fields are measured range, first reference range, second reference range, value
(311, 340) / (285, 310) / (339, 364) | 0.144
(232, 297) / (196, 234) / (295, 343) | -0.085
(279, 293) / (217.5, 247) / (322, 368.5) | 0.054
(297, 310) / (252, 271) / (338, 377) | 0.279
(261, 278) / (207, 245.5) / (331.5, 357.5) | -0.005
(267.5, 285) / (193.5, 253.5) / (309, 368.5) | -0.055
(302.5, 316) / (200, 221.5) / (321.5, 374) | 0.352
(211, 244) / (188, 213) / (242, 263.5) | -0.068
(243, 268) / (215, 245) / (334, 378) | 0.054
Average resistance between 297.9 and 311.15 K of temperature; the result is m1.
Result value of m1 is 55.9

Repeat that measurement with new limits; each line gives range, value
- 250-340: 66.5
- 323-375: 68.4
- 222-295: 77.2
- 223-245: 82.4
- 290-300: 66.5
